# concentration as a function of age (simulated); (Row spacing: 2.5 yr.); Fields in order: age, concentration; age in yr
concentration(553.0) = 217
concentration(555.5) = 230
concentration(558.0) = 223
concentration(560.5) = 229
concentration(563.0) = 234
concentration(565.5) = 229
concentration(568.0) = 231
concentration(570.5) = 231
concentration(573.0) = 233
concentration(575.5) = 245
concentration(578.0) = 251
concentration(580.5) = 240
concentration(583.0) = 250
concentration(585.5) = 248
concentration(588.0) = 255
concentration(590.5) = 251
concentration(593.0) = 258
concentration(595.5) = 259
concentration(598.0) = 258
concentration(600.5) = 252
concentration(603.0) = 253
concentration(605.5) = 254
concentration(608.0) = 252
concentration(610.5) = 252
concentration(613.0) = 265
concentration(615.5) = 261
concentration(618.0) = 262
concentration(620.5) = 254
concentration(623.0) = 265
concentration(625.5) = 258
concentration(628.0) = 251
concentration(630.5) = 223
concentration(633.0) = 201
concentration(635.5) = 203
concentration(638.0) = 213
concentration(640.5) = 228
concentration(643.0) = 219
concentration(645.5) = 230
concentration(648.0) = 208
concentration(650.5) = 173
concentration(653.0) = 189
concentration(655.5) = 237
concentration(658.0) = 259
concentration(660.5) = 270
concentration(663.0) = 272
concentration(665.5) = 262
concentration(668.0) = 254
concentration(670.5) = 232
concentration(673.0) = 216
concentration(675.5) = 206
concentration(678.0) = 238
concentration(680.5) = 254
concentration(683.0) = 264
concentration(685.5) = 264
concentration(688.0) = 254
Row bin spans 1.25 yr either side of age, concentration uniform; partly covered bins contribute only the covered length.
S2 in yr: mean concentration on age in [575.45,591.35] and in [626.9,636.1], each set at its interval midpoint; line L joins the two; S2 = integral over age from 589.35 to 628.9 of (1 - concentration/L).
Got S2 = -4.0 yr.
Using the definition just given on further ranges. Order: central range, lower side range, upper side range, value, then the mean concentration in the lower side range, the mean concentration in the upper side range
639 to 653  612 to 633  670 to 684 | 2.0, 252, 235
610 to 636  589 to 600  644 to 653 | -2.1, 256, 202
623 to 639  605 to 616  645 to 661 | 0.8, 257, 221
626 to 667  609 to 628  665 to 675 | 3.1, 259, 237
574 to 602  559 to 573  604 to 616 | -0.9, 231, 256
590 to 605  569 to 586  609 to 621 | -0.3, 242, 259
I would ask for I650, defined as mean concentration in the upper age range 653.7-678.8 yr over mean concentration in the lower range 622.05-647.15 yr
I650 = 1.1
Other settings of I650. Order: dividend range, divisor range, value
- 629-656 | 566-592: 0.87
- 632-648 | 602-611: 0.85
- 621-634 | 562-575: 1.04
